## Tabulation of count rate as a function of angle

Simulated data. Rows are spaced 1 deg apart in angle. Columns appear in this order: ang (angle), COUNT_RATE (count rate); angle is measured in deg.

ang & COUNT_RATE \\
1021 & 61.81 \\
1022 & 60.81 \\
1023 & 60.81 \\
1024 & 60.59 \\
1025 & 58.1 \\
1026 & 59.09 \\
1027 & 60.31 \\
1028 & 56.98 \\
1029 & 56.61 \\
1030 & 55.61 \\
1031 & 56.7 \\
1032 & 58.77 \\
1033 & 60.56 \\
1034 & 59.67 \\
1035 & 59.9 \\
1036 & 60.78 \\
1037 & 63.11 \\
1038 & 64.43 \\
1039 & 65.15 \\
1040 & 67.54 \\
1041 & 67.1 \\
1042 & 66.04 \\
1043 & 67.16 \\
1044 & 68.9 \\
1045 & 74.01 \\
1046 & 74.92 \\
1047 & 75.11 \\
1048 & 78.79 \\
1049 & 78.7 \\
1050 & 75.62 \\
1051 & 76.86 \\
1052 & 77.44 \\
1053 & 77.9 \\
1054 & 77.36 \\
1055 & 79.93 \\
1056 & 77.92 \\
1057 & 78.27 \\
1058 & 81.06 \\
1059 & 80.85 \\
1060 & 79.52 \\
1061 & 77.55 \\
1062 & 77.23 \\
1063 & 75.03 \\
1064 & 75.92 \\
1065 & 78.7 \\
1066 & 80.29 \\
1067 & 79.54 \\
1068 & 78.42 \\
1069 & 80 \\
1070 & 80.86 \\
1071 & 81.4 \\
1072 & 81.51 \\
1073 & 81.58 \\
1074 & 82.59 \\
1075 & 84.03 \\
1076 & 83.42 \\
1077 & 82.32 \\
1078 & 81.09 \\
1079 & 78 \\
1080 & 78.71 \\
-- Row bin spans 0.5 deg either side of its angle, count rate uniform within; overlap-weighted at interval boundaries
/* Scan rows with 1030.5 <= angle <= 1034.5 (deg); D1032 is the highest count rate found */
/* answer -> 60.56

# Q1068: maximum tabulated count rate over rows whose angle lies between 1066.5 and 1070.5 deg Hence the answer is 80.86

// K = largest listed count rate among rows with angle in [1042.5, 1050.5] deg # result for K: 78.79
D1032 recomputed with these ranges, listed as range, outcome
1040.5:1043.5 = 67.16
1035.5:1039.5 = 65.15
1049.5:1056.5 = 79.93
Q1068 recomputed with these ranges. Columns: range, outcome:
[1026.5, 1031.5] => 60.31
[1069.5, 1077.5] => 84.03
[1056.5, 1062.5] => 81.06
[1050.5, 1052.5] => 77.44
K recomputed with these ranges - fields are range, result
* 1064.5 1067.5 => 80.29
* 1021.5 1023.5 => 60.81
